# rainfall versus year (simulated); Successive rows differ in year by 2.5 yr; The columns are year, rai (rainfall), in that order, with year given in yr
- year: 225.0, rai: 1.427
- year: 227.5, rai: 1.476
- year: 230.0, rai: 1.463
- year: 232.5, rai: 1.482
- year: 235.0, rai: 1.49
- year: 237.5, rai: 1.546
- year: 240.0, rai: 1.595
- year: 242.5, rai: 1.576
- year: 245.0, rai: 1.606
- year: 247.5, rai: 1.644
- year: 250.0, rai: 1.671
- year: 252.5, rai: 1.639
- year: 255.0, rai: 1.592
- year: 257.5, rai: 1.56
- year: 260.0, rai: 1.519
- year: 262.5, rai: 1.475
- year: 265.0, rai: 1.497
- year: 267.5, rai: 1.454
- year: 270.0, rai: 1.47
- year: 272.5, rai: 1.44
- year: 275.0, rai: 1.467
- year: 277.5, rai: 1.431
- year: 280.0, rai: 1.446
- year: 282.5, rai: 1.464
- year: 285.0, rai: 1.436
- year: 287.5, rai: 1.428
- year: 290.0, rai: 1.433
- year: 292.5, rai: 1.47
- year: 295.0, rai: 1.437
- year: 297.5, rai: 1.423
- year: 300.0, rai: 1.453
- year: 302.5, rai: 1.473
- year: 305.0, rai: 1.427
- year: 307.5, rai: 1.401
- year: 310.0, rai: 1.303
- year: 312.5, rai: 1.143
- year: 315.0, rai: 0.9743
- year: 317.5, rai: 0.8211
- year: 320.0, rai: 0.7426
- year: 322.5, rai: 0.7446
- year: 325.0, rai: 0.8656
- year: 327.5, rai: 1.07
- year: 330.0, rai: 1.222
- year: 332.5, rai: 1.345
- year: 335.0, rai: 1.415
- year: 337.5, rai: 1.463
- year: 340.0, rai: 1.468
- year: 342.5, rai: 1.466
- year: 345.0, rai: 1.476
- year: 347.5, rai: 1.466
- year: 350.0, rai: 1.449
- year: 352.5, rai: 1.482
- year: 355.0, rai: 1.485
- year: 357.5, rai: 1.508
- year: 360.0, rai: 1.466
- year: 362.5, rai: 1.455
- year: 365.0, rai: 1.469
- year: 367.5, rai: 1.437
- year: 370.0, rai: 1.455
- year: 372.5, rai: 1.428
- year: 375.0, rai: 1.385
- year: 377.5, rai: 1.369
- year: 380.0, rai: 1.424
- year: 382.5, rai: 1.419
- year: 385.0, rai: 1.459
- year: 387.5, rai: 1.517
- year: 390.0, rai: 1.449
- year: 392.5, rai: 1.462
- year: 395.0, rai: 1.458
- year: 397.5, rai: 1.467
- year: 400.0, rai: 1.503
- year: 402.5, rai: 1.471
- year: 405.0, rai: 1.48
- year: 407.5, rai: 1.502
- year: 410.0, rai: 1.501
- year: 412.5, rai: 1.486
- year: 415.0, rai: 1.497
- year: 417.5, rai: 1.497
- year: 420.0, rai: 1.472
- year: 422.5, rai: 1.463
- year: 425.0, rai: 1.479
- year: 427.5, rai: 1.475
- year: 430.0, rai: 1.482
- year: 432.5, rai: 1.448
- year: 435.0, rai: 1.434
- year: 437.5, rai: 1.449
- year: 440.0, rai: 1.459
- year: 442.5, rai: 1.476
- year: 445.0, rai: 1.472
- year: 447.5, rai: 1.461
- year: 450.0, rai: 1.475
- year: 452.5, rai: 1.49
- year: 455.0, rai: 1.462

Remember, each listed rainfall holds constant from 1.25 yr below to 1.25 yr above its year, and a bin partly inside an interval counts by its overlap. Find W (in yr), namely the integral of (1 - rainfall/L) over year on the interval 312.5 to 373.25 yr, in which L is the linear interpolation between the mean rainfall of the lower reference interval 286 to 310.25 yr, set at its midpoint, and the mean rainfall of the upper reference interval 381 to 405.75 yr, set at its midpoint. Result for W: 6.47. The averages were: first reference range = 1.43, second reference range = 1.47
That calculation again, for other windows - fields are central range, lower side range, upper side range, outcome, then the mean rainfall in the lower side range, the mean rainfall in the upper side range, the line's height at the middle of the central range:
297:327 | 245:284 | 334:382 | 7.0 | 1.52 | 1.45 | 1.48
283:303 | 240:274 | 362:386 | 0.9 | 1.55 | 1.43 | 1.51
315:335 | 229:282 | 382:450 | 6.7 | 1.53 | 1.47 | 1.5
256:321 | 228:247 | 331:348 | 5.2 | 1.54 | 1.44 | 1.49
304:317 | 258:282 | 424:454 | 2.2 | 1.47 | 1.47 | 1.47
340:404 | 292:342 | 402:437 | -4.5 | 1.23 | 1.48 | 1.36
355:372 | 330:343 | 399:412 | -0.3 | 1.41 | 1.49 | 1.44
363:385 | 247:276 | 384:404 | 0.8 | 1.53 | 1.47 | 1.48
